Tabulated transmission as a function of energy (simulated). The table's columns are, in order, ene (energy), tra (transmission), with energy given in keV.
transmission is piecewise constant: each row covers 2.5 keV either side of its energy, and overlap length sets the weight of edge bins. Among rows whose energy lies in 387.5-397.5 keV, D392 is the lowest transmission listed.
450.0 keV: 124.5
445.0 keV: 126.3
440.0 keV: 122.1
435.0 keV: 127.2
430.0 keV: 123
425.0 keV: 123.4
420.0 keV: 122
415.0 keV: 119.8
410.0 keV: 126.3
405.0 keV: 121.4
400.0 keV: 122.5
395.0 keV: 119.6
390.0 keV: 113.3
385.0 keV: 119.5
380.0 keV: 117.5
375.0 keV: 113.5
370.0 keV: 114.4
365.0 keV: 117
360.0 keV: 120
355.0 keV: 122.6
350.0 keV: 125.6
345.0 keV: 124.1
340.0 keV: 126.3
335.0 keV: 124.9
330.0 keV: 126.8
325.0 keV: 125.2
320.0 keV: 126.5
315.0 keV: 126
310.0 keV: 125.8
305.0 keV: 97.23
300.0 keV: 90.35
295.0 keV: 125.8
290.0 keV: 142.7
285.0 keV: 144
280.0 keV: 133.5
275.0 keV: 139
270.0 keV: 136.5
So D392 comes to 113.3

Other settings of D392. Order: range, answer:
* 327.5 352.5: 124.1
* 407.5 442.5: 119.8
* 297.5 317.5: 90.35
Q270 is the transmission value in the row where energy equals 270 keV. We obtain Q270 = 136.5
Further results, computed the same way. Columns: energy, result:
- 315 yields 126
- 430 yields 123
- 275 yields 139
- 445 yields 126.3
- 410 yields 126.3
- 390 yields 113.3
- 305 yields 97.23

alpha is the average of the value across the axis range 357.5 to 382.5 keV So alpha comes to 116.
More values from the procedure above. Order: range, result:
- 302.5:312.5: 112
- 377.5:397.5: 117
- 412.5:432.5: 122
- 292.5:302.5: 108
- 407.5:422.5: 123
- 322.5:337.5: 126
